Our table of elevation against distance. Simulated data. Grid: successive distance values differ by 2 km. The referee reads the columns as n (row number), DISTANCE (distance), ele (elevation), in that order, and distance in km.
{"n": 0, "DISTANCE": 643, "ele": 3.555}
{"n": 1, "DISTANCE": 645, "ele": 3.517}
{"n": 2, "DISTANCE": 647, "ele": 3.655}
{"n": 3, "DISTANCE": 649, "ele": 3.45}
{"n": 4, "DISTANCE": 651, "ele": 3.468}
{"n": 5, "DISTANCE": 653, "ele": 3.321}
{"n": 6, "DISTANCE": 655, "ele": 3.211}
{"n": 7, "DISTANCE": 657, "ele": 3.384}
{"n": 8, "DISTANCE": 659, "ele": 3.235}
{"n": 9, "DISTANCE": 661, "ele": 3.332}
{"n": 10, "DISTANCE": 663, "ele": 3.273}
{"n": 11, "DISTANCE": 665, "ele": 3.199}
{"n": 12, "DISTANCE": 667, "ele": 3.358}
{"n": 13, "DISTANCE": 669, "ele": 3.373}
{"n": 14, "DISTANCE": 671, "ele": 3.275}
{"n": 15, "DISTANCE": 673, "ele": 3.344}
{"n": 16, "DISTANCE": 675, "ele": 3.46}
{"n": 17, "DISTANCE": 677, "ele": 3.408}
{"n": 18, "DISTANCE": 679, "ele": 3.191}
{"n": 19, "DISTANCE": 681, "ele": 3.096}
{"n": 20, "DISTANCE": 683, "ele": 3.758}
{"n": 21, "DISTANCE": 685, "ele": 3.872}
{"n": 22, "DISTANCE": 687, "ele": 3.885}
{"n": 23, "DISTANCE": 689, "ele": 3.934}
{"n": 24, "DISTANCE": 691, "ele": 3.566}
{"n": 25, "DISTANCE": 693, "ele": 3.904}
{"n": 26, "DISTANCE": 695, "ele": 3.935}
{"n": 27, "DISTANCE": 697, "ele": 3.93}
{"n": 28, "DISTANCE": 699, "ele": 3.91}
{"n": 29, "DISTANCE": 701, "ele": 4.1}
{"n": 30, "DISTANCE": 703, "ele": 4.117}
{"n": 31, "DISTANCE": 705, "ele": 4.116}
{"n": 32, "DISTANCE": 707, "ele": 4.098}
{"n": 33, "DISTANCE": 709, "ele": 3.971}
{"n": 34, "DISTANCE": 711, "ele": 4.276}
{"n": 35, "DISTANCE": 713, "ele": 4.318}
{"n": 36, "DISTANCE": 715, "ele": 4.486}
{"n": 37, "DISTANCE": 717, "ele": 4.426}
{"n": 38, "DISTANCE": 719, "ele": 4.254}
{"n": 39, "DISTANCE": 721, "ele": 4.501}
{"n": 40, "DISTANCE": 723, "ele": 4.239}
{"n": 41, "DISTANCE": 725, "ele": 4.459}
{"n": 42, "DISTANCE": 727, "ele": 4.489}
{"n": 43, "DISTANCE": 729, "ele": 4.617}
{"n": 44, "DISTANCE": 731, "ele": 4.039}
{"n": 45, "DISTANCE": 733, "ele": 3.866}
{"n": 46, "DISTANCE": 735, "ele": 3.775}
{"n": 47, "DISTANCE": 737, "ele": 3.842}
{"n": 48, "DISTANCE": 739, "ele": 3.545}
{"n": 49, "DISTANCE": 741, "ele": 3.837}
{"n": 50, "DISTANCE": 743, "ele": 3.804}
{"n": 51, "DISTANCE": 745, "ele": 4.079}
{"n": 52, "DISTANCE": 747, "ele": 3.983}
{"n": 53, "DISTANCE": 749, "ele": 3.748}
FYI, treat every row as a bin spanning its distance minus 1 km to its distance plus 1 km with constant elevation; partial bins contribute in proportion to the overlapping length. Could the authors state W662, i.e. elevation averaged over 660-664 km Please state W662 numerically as 3.3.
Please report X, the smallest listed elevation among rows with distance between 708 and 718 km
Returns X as 3.971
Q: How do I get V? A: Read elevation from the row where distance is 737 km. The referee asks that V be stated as 3.842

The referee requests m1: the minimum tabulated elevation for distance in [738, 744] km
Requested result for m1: 3.545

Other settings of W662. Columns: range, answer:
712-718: 4.41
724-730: 4.52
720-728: 4.42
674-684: 3.38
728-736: 4.07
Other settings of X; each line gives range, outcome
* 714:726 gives 4.239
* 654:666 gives 3.199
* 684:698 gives 3.566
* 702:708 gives 4.098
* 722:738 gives 3.775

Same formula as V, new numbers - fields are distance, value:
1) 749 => 3.748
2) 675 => 3.46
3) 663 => 3.273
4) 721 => 4.501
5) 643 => 3.555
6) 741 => 3.837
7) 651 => 3.468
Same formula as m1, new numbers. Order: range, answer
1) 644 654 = 3.321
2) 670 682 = 3.096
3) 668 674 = 3.275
